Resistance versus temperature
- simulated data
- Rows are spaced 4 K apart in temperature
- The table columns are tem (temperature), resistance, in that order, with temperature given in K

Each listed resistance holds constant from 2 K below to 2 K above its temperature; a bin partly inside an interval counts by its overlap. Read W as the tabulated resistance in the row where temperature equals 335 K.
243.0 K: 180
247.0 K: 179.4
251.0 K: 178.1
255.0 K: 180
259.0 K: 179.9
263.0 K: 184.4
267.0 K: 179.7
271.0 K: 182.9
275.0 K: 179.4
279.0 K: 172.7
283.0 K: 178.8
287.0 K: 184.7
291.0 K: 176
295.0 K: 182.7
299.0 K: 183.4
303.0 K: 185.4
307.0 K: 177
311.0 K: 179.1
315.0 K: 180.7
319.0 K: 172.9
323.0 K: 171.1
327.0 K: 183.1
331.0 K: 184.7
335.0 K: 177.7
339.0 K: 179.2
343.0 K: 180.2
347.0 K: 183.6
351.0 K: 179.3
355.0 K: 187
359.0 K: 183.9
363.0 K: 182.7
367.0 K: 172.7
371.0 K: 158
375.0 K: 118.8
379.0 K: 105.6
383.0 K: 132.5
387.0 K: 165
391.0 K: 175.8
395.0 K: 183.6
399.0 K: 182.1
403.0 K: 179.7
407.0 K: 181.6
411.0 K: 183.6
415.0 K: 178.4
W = 177.7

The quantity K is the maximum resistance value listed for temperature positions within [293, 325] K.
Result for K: 185.4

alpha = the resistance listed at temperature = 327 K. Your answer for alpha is 183.1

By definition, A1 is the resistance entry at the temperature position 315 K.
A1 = 180.7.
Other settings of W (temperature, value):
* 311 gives 179.1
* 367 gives 172.7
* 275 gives 179.4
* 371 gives 158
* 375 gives 118.8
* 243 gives 180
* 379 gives 105.6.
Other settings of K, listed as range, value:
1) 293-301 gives 183.4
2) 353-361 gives 187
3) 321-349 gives 184.7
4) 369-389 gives 165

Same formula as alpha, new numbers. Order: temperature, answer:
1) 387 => 165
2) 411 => 183.6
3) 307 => 177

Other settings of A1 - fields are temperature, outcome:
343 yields 180.2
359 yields 183.9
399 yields 182.1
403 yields 179.7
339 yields 179.2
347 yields 183.6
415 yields 178.4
